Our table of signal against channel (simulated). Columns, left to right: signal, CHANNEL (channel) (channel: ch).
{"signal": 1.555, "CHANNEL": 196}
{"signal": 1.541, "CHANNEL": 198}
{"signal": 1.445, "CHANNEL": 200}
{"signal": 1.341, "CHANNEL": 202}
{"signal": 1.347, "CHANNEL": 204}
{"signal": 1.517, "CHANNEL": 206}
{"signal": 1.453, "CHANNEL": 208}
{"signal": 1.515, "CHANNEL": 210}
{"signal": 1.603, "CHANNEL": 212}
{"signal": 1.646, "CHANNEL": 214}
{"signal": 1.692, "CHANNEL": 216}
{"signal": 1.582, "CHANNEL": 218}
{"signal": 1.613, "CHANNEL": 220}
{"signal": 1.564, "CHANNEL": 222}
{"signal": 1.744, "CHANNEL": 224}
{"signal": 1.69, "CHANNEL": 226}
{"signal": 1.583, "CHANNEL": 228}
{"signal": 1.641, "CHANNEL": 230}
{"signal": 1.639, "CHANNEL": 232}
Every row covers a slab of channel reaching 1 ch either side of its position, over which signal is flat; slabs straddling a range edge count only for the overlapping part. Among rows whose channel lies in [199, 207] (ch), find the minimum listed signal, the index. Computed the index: 1.341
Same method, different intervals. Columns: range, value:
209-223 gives 1.515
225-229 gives 1.583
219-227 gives 1.564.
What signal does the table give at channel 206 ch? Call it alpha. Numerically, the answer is 1.517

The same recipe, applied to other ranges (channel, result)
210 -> 1.515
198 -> 1.541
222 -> 1.564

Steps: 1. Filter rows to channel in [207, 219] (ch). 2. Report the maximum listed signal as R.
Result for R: 1.692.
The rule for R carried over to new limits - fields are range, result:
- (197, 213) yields 1.603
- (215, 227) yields 1.744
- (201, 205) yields 1.347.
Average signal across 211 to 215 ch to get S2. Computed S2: 1.62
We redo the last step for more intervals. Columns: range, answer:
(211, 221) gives 1.63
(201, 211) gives 1.43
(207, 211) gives 1.48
